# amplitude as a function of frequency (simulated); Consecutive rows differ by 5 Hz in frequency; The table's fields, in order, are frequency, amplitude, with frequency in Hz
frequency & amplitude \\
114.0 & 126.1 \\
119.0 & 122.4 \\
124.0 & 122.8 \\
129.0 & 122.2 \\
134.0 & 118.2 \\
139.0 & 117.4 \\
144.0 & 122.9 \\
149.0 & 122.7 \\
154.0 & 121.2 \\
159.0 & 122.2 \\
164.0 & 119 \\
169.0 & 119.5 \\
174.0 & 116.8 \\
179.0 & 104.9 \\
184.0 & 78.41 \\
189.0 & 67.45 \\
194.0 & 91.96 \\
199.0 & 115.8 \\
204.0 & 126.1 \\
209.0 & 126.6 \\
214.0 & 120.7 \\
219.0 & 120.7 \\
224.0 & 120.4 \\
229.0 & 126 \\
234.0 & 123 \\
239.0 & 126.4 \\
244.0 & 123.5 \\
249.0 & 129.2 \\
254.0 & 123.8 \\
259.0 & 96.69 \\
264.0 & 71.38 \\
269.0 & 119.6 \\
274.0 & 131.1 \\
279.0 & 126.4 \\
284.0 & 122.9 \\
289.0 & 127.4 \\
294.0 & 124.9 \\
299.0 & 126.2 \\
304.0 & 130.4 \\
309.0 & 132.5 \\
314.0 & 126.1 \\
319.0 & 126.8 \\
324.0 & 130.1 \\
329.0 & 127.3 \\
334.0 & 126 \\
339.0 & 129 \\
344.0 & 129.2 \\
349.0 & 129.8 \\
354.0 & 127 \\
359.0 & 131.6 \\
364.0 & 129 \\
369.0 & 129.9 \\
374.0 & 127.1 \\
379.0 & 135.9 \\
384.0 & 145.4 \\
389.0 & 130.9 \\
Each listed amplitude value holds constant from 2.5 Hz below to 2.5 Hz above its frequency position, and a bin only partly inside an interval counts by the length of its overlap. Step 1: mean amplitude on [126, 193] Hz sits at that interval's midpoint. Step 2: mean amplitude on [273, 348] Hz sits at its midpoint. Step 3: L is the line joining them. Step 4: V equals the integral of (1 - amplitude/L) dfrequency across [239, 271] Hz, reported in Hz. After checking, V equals 2.6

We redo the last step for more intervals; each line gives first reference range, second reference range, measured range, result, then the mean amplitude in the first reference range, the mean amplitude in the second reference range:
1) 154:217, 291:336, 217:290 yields 0.1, 110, 128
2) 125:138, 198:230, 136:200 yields 6.3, 120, 122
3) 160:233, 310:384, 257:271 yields 2.9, 111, 130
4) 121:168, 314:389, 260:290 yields 2.8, 121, 130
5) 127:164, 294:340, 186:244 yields 4.1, 121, 128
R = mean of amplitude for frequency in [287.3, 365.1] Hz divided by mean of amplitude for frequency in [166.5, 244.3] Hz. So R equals 1.1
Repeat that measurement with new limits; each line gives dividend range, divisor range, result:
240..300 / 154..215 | 1.08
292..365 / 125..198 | 1.16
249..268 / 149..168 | 0.85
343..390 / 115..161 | 1.08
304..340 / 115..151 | 1.06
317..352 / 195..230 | 1.06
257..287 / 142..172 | 0.92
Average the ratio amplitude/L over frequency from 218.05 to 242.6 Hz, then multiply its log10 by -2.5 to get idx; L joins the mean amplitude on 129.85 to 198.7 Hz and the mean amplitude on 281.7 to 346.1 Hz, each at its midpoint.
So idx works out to -0.05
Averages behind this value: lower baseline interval 110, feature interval 123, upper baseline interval 128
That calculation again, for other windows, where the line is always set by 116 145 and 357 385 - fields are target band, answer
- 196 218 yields 0.03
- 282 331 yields 0.02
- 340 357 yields 0.02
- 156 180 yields 0.05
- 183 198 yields 0.43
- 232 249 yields 0.01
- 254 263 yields 0.26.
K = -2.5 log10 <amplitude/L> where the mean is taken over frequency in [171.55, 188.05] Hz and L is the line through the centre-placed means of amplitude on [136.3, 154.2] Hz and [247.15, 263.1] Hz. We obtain 0.21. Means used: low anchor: 121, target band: 96.9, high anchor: 112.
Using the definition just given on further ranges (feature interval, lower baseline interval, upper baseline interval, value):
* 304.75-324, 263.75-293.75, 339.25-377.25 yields -0.04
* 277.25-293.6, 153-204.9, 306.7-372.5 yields -0.04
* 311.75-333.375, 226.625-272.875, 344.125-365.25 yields -0.02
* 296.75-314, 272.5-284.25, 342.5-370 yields -0.01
